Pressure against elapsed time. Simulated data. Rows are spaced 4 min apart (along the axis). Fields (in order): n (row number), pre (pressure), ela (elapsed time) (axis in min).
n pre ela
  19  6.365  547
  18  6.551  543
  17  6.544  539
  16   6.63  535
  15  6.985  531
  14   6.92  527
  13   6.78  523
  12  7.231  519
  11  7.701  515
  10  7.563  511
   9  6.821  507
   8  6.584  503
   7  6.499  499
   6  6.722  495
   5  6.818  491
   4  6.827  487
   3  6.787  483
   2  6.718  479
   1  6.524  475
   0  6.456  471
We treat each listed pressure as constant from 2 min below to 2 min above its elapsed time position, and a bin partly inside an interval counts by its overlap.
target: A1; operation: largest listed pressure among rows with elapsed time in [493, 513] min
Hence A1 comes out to 7.563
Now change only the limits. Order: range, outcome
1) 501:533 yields 7.701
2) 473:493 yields 6.827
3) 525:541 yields 6.985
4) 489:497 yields 6.818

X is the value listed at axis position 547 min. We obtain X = 6.365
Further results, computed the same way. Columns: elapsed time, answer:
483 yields 6.787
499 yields 6.499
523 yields 6.78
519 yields 7.231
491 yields 6.818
